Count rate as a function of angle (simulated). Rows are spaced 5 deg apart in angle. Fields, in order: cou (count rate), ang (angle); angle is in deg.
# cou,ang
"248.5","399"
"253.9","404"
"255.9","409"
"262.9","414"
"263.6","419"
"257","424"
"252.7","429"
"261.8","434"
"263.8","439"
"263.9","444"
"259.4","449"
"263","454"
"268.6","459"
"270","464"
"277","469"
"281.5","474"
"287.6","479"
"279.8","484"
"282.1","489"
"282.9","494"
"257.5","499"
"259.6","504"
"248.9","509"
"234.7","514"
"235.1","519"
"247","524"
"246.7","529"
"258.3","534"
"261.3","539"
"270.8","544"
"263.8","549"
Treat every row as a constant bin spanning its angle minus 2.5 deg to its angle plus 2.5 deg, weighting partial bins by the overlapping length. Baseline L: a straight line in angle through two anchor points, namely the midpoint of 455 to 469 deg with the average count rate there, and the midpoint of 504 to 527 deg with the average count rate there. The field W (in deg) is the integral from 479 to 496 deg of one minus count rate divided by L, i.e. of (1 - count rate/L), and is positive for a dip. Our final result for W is -1.7 deg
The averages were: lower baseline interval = 270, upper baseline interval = 244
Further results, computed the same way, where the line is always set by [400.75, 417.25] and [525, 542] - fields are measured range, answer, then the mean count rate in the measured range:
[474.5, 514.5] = -2.0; 269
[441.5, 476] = -1.7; 269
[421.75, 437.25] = 0.0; 257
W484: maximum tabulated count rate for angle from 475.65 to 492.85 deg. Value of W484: 287.6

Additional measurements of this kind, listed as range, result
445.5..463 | 268.6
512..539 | 261.3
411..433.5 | 263.6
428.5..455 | 263.9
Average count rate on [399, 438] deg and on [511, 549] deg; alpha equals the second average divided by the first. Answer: 1.0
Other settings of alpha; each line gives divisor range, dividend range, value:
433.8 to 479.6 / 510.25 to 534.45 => 0.90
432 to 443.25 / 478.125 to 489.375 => 1.07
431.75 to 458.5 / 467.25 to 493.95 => 1.07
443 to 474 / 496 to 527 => 0.92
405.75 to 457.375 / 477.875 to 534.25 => 1.00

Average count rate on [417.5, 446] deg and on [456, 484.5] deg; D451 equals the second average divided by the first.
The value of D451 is 1.06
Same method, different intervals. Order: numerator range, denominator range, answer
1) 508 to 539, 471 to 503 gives 0.89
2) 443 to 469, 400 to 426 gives 1.03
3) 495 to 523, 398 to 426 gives 0.97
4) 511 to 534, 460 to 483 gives 0.87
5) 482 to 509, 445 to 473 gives 1.01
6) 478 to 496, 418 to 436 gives 1.09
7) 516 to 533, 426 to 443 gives 0.94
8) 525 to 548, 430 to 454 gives 0.99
